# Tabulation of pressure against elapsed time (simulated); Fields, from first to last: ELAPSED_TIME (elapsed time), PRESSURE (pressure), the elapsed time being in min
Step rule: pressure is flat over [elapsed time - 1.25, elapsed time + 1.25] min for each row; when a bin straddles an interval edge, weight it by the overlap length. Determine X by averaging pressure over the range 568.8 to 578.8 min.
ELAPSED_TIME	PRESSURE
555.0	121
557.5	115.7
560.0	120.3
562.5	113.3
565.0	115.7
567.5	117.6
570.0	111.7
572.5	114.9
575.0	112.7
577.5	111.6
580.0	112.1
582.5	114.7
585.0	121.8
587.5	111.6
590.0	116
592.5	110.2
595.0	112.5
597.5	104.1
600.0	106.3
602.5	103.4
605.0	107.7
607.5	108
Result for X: 113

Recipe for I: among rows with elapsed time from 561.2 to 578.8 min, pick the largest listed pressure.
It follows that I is 117.6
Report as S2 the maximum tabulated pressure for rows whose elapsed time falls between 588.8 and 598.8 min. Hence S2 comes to 116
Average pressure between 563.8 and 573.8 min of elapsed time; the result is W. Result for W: 115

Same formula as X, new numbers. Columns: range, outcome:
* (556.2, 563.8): 116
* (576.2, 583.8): 113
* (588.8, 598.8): 111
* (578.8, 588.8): 115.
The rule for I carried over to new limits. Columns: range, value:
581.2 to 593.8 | 121.8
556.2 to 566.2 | 120.3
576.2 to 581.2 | 112.1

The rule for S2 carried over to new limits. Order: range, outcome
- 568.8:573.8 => 114.9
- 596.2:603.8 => 106.3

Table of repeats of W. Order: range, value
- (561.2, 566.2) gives 115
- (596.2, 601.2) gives 105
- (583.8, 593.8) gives 115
